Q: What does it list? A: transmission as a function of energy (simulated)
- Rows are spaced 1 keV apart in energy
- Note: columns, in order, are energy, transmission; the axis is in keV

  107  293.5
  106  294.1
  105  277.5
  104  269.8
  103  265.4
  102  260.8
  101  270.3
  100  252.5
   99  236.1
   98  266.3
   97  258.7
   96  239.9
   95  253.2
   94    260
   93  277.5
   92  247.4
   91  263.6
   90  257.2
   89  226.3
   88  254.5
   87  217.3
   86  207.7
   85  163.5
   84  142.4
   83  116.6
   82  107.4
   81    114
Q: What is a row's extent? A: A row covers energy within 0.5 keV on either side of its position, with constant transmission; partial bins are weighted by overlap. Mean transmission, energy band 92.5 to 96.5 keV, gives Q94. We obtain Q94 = 258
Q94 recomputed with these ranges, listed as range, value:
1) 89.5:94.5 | 261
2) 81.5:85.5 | 132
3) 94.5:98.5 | 255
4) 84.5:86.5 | 186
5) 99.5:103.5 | 262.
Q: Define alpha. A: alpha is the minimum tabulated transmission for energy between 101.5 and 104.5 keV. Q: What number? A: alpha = 260.8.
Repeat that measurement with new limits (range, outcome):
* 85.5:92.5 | 207.7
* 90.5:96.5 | 239.9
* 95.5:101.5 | 236.1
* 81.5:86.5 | 107.4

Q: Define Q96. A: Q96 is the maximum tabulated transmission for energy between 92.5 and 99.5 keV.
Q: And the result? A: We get 277.5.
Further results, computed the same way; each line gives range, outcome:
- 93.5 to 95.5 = 260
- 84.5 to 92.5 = 263.6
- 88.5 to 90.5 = 257.2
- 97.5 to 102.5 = 270.3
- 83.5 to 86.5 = 207.7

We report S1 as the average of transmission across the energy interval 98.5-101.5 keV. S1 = 253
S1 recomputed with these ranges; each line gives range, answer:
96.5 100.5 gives 253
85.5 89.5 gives 226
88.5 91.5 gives 249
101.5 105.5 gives 268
